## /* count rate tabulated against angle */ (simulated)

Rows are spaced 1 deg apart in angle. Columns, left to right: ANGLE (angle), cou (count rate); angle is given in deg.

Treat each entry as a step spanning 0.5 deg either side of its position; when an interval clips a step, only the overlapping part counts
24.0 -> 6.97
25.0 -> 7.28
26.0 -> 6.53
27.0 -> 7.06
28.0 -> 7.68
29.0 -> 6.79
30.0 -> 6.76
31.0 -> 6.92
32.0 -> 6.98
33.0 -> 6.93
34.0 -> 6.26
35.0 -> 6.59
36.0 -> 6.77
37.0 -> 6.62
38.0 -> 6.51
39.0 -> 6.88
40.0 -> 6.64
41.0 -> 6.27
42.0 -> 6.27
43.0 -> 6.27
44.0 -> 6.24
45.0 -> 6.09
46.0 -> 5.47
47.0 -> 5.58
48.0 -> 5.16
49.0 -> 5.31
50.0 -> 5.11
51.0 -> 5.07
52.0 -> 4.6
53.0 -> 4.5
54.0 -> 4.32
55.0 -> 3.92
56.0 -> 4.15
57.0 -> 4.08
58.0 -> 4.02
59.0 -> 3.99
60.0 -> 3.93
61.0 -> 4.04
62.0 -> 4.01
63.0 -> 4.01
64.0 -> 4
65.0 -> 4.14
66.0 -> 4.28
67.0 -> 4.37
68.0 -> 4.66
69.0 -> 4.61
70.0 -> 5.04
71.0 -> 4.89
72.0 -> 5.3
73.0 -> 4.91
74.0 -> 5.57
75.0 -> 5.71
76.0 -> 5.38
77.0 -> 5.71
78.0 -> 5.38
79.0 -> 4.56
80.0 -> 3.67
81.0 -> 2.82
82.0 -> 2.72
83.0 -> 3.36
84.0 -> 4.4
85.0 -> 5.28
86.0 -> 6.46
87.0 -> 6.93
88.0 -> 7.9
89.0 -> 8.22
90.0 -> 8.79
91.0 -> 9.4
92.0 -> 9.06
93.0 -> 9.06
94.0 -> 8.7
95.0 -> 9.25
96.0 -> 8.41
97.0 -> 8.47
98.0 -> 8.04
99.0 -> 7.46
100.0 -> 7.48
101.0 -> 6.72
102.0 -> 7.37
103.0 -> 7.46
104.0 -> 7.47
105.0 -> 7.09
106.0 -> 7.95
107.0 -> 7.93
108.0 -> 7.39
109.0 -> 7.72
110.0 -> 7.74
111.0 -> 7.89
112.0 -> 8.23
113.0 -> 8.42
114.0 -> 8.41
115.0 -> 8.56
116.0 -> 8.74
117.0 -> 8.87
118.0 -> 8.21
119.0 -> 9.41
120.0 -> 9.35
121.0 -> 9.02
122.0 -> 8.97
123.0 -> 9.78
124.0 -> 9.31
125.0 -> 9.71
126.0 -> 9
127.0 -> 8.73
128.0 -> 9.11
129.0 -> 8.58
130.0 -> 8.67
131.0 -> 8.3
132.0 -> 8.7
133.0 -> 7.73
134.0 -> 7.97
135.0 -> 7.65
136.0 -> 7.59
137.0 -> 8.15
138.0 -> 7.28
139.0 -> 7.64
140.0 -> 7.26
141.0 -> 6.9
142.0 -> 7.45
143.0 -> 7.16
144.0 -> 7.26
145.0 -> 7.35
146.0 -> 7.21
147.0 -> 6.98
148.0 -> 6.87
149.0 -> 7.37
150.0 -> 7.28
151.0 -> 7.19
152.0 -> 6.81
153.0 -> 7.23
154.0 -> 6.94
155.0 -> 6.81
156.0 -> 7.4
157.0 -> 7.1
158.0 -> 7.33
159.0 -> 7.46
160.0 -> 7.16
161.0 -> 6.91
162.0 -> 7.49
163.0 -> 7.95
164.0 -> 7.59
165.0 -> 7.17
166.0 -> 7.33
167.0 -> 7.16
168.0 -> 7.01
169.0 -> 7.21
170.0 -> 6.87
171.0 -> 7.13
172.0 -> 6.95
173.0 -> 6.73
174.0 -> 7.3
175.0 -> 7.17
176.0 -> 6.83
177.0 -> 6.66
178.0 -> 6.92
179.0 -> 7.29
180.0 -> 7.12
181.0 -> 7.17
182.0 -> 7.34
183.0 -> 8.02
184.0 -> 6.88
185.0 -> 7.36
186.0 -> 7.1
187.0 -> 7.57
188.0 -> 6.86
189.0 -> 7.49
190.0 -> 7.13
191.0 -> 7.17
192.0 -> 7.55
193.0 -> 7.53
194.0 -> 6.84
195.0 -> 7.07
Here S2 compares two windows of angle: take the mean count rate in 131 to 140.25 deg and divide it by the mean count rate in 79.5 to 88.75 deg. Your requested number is 1.59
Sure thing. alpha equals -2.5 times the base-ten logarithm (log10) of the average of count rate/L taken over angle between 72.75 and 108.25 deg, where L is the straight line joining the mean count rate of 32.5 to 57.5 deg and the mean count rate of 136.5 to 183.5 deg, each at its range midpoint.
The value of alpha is -0.074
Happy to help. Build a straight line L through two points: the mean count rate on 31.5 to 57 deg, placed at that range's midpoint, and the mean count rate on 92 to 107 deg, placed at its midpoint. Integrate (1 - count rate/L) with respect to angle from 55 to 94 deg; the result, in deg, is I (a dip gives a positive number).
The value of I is 9.84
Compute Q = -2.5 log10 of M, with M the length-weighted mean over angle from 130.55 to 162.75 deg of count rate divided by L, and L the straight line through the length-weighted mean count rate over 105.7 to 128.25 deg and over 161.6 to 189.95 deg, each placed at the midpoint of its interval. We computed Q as 0.08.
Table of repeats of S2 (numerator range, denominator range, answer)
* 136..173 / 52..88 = 1.57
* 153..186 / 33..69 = 1.39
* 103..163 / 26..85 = 1.51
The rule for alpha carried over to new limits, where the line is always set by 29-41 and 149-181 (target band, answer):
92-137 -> -0.194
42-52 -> 0.206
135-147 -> -0.047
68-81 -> 0.348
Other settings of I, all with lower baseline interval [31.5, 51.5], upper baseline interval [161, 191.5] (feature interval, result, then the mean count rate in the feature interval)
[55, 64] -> 3.25 deg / 4.02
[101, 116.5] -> -2.74 deg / 7.85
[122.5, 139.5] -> -4.04 deg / 8.46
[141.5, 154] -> -0.35 deg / 7.17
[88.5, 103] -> -3.79 deg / 8.29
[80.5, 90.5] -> 1.25 deg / 5.69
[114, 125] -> -3.70 deg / 9.03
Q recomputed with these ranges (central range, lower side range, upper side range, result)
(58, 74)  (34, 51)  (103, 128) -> 0.47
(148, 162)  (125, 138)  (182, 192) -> 0.11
